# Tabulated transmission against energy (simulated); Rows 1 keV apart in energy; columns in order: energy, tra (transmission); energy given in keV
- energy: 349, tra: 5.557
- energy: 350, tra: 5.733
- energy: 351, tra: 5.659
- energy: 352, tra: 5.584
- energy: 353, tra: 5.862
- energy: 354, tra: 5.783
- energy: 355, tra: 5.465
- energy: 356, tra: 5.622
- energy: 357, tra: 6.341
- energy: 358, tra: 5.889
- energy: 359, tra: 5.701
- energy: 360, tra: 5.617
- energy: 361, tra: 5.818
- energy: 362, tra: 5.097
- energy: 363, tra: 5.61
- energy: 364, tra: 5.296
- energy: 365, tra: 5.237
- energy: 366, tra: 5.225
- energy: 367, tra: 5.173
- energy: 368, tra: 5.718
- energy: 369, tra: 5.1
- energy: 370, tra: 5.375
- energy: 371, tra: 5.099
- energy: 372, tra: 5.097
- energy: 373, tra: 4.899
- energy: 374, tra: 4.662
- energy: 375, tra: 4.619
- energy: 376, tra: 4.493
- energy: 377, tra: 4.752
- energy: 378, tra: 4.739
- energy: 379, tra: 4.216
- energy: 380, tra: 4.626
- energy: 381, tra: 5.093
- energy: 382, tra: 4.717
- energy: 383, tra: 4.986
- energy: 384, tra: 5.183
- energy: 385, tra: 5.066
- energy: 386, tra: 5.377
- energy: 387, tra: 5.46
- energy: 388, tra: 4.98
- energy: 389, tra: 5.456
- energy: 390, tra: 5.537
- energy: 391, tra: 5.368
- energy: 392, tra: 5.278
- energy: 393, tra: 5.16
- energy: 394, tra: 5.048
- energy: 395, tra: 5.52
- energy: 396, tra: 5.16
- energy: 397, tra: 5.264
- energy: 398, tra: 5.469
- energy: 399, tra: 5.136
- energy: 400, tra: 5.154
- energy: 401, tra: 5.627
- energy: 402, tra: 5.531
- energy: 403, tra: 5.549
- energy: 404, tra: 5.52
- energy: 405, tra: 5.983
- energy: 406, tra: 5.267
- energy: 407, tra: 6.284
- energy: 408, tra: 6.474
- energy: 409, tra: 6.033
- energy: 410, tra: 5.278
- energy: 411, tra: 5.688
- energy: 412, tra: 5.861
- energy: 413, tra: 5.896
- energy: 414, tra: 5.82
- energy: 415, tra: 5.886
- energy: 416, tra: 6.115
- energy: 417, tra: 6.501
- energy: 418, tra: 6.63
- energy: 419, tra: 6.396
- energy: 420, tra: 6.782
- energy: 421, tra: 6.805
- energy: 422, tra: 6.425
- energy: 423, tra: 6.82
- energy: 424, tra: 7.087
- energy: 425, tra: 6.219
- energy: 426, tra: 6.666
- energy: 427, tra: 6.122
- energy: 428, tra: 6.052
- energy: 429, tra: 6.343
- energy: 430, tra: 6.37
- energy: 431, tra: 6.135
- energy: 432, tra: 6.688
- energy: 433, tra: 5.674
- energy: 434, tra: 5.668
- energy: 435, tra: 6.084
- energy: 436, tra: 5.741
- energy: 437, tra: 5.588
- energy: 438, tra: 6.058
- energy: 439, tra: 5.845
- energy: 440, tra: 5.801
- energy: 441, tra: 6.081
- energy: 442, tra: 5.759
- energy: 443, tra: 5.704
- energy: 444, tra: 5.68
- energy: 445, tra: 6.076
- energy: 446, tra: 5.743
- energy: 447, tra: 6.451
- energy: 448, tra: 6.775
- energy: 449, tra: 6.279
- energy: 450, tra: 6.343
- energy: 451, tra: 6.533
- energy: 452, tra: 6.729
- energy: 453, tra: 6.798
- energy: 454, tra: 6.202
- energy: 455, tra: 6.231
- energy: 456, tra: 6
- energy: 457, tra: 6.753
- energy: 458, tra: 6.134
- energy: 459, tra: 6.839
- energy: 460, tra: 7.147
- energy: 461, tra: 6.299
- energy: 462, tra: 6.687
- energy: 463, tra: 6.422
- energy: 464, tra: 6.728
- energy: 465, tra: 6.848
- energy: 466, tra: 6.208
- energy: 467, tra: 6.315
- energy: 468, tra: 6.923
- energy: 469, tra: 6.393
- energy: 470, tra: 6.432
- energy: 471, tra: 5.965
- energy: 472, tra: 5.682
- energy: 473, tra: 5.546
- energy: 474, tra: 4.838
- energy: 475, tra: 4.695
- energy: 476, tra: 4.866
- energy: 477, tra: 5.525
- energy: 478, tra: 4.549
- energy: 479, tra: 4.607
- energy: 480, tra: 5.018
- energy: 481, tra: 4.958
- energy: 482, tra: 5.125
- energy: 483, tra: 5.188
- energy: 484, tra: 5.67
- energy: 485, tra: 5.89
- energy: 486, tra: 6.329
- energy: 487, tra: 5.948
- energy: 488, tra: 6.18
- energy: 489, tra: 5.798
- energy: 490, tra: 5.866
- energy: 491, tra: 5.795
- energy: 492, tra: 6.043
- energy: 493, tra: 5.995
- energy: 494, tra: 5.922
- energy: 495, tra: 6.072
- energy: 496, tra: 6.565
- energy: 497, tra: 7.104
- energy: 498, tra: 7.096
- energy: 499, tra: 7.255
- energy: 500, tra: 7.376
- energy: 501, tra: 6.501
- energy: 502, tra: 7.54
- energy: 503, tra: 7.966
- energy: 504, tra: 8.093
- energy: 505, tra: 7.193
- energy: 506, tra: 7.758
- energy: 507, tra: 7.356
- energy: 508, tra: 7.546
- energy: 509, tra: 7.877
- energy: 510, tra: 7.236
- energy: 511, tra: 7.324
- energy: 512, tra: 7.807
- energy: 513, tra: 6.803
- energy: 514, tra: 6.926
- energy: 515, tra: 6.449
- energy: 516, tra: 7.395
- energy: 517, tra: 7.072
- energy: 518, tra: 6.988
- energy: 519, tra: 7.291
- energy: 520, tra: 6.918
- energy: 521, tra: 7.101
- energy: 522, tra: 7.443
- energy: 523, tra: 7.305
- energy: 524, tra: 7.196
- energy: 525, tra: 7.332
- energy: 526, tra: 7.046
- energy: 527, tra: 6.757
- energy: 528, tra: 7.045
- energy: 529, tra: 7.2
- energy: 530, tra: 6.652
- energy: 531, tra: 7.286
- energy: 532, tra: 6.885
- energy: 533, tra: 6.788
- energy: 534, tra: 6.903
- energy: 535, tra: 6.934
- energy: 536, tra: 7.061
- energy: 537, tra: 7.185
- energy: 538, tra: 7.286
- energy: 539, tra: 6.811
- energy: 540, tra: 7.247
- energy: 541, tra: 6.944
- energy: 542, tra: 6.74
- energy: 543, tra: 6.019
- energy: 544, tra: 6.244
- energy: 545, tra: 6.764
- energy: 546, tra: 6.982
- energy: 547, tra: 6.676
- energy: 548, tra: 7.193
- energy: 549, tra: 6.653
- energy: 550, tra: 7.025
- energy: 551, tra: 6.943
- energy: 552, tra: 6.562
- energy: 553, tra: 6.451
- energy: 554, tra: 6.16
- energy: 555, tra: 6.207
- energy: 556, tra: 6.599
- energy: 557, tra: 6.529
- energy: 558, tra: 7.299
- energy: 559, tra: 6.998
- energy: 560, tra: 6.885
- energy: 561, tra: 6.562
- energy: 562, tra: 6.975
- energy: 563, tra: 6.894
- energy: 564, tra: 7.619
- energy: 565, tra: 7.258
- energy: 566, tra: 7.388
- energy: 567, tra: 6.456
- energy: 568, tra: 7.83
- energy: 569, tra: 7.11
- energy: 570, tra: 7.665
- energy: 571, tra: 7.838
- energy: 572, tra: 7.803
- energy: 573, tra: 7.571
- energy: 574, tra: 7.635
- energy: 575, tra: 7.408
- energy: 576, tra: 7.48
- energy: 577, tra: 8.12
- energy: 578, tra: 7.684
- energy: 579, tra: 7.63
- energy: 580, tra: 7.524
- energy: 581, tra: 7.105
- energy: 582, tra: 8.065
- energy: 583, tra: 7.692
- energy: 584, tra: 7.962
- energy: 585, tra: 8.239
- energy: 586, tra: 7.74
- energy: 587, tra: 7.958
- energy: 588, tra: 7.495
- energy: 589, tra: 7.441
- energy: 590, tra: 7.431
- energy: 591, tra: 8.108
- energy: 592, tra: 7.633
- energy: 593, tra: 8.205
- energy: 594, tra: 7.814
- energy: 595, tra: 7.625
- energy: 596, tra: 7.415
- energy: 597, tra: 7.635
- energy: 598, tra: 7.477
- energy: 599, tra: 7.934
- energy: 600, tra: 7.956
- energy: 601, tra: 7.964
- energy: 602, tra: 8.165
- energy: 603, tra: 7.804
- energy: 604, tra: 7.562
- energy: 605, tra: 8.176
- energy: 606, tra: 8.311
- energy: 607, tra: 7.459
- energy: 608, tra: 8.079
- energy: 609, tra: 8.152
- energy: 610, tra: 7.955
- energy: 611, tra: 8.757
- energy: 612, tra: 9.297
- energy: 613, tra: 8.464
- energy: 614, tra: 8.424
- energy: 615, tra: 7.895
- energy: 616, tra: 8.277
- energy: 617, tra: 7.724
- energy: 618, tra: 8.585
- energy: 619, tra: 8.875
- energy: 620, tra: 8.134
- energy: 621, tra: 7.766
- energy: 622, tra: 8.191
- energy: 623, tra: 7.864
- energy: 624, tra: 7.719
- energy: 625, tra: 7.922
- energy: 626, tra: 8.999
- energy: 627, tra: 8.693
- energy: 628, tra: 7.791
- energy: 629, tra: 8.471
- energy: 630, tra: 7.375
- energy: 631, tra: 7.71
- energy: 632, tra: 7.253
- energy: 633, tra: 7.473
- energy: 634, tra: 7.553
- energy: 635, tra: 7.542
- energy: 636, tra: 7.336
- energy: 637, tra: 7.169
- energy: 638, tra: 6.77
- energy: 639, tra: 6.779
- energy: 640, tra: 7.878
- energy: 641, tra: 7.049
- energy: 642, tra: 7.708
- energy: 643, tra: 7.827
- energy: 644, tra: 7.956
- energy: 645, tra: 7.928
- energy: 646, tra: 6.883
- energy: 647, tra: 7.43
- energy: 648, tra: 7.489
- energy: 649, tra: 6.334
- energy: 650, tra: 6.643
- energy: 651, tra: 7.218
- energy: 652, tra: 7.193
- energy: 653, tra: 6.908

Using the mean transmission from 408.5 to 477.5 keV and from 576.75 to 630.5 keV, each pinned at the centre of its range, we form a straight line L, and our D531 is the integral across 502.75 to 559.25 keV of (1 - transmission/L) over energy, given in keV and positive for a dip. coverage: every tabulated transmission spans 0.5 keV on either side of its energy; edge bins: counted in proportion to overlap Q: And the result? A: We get 1.00 keV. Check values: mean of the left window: 6.17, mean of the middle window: 7.02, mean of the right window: 7.98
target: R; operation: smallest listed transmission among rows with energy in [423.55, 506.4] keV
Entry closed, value 4.549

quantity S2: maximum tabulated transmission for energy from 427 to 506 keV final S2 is 8.093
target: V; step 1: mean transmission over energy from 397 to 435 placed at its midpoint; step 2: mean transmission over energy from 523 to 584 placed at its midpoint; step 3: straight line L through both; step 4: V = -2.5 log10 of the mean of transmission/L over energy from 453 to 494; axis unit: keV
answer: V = 0.10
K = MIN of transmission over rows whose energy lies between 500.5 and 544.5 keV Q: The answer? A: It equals 6.019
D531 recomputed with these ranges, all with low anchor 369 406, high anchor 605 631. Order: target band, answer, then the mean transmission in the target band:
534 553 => 1.0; 6.84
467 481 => 1.8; 5.48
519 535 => -0.2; 7.06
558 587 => 0.5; 7.47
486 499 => 0.6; 6.24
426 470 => -2.4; 6.27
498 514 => -1.7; 7.42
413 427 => -2.2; 6.44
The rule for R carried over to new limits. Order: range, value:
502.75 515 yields 6.449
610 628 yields 7.719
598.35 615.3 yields 7.459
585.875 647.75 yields 6.77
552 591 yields 6.16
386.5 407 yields 4.98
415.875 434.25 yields 5.668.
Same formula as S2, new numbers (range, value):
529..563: 7.299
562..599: 8.239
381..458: 7.087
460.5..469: 6.923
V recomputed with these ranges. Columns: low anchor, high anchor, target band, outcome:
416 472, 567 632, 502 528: -0.04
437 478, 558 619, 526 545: 0.03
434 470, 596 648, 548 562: 0.08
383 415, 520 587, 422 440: -0.06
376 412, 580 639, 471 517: 0.03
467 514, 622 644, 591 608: -0.07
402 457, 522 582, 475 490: 0.21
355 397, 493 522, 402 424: -0.06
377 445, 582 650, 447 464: -0.06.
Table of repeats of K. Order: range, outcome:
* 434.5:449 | 5.588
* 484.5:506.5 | 5.795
